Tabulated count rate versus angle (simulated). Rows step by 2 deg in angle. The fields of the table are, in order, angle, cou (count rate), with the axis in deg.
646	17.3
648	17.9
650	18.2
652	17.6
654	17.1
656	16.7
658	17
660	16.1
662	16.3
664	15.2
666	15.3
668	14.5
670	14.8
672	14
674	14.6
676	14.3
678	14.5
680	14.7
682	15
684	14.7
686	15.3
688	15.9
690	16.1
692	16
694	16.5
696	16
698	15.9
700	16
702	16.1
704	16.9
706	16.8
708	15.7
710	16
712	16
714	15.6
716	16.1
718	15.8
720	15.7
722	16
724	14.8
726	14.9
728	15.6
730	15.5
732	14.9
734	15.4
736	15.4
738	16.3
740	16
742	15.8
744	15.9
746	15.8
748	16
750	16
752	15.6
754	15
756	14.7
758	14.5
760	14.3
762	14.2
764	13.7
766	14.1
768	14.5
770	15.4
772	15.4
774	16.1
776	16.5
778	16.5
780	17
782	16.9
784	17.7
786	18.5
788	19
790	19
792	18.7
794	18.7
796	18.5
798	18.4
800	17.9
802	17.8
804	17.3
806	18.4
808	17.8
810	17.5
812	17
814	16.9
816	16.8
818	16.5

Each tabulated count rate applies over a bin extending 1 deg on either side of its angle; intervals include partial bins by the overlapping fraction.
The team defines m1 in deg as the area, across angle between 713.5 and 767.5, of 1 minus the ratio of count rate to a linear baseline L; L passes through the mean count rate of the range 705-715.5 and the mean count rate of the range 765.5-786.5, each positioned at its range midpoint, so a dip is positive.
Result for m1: 2.7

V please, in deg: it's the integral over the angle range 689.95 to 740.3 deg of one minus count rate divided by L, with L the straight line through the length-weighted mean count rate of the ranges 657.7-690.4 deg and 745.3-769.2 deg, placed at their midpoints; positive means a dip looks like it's -2.8 deg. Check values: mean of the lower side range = 15.1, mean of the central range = 15.8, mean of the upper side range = 14.9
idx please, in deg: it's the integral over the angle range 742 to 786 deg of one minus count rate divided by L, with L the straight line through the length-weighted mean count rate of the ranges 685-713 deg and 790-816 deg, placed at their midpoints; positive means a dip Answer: 4.2 deg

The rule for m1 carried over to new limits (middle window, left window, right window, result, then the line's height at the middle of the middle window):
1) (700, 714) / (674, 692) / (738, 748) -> -0.69 deg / 15.4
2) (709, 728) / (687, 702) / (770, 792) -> 0.85 deg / 16.4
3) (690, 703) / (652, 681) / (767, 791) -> -0.22 deg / 15.8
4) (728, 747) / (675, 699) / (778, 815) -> 1.03 deg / 16.6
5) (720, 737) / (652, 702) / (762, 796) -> 0.85 deg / 16.1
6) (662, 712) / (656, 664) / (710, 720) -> 1.94 deg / 16.1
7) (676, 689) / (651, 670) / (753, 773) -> 0.68 deg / 15.8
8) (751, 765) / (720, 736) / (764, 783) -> 0.91 deg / 15.6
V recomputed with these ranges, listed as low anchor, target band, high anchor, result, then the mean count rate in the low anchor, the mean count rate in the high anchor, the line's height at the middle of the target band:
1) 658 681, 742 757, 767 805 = 0.9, 15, 17.4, 16.6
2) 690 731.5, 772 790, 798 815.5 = -0.1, 15.9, 17.6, 17.1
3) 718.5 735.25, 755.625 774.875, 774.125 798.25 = 2.6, 15.4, 17.9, 17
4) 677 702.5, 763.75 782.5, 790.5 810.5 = 2.0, 15.6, 18.1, 17.5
